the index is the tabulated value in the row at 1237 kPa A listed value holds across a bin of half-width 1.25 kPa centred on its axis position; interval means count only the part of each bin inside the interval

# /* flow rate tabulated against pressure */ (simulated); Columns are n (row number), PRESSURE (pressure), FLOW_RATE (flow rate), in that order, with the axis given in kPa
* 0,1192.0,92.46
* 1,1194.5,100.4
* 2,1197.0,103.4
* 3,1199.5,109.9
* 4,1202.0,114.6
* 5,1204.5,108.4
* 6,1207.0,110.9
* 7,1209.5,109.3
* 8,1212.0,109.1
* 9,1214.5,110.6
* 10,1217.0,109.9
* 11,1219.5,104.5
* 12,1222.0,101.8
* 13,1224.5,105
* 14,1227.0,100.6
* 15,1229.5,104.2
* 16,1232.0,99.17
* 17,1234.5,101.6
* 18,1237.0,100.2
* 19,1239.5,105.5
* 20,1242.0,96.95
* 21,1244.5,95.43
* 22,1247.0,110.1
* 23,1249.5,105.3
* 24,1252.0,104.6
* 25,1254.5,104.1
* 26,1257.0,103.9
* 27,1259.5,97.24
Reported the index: 100.2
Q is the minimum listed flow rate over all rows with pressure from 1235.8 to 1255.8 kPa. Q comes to 95.43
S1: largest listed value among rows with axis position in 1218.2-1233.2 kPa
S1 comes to 105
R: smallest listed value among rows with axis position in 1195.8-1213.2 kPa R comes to 103.4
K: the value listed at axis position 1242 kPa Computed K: 96.95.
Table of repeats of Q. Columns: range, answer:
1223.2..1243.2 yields 96.95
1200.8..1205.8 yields 108.4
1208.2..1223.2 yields 101.8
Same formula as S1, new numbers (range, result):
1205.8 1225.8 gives 110.9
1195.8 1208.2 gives 114.6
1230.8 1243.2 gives 105.5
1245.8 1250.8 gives 110.1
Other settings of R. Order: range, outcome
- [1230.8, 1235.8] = 99.17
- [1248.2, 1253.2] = 104.6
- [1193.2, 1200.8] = 100.4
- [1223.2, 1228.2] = 100.6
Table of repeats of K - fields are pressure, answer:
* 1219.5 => 104.5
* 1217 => 109.9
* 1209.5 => 109.3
